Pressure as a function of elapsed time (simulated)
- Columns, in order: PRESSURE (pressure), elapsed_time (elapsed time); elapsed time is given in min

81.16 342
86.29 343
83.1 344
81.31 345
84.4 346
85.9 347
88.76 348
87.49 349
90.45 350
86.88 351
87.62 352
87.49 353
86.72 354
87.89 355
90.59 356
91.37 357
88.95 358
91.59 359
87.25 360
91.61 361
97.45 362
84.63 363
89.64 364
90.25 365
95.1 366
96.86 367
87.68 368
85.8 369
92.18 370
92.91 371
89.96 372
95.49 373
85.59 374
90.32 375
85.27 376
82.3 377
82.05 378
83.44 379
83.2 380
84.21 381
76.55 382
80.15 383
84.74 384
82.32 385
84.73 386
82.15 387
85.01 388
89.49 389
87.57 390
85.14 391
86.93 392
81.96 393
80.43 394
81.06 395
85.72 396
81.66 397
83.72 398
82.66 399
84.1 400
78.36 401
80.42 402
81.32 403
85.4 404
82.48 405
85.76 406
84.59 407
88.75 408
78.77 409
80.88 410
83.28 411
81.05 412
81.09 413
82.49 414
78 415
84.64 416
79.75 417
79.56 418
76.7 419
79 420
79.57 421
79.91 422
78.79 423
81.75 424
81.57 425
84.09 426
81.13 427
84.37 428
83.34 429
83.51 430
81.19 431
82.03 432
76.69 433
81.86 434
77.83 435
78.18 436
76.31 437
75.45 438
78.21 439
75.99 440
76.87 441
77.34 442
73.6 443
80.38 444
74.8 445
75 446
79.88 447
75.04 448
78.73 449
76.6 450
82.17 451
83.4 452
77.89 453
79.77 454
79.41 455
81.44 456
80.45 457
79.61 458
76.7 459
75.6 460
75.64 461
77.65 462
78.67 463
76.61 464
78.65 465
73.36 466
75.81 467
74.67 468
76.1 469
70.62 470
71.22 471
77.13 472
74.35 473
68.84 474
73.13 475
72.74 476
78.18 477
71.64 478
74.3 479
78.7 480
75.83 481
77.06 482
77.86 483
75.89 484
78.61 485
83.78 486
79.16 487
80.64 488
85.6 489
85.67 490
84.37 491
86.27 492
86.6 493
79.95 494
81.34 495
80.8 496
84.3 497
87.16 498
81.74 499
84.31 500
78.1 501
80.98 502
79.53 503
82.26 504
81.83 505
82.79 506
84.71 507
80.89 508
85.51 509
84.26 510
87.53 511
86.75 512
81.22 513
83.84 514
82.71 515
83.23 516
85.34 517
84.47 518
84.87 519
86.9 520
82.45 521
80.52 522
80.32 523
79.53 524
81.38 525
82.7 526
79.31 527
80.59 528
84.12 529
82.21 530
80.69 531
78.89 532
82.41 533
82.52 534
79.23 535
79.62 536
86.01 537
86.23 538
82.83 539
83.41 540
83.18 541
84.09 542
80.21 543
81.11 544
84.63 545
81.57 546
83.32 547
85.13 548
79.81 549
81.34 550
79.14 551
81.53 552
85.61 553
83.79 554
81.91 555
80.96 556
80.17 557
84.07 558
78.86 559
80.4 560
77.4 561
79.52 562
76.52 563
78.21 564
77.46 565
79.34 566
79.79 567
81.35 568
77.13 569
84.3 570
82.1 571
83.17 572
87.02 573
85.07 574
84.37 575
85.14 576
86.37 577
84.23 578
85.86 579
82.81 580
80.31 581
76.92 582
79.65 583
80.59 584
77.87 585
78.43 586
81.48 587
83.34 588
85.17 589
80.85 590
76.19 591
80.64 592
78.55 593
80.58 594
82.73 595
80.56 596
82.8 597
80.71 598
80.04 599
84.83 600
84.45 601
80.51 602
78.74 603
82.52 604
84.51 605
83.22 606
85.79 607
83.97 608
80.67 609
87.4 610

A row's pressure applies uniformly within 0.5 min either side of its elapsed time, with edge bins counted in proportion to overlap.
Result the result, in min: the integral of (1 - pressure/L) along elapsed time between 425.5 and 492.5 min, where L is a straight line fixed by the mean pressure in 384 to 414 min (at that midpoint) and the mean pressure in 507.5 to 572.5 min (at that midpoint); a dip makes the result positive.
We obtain 3.8 min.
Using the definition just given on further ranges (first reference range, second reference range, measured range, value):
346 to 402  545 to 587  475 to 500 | 1.0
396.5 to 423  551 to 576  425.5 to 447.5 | 0.7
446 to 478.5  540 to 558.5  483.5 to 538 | -1.9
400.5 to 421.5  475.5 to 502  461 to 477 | 1.2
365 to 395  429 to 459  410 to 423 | 0.2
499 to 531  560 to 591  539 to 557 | -0.1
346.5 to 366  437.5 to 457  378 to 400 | 0.5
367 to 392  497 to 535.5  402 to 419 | 0.6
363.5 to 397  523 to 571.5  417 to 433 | 0.7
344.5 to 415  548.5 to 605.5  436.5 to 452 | 1.3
